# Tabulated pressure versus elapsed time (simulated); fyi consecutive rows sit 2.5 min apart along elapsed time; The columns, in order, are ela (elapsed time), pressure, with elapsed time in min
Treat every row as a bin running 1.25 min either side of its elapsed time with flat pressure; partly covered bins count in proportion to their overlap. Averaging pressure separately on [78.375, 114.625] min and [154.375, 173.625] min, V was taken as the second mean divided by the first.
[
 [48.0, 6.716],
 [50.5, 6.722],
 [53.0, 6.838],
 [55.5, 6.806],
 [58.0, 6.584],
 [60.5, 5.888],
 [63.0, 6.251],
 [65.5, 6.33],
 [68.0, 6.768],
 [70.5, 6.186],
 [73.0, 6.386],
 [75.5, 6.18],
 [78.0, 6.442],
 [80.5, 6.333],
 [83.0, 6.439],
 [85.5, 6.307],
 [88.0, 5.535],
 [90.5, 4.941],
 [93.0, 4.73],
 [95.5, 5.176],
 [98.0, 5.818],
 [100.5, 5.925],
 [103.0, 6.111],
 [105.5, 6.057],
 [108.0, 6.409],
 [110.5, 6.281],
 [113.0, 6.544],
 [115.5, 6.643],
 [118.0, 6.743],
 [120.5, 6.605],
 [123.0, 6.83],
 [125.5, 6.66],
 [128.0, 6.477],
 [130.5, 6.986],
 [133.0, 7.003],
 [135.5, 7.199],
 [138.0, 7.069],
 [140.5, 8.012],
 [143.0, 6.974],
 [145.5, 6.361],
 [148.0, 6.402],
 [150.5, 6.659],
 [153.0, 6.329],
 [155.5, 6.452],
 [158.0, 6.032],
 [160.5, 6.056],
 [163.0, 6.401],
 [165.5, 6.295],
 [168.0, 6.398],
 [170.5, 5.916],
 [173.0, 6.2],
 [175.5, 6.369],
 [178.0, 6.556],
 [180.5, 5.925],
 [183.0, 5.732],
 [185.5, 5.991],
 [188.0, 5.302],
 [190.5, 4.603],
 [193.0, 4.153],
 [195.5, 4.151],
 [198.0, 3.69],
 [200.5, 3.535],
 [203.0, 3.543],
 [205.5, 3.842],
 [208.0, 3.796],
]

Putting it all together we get 1.05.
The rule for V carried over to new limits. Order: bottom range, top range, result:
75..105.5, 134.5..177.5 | 1.12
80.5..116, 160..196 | 0.97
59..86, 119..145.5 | 1.10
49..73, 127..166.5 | 1.03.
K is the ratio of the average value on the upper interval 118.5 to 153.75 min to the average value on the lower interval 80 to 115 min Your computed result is 1.16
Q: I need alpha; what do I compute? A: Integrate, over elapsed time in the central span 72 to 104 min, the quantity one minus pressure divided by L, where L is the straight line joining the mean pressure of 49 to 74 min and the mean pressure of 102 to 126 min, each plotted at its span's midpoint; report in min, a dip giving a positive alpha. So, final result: 3.0 min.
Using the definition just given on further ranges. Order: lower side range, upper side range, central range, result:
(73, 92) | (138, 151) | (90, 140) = 1.2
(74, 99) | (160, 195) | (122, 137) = -2.7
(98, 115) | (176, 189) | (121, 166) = -4.5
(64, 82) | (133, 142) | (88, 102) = 2.8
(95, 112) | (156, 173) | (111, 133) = -2.3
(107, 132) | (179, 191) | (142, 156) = -0.8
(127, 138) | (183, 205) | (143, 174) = -2.4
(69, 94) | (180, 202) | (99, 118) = -2.2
